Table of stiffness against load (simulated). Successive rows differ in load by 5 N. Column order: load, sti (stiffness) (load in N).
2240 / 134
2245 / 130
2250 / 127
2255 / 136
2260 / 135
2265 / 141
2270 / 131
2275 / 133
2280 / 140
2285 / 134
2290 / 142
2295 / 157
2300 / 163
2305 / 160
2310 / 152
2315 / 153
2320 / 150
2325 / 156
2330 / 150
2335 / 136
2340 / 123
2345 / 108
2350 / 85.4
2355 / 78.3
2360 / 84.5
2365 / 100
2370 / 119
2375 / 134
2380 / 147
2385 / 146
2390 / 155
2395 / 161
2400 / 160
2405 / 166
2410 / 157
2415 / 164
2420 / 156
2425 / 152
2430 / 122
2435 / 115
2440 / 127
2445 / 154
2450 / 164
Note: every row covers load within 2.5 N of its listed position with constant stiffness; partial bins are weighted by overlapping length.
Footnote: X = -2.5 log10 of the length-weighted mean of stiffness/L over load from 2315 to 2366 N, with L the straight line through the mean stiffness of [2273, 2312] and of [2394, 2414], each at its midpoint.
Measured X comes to 0.27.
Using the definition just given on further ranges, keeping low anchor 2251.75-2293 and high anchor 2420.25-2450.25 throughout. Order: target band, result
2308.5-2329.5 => -0.12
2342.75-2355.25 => 0.43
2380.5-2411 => -0.14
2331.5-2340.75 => 0.03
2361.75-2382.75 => 0.12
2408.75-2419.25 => -0.16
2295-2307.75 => -0.17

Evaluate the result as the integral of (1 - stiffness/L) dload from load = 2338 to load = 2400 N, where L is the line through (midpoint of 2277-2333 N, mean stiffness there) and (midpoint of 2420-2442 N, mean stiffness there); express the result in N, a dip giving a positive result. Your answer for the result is 8.3 N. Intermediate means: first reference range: 150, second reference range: 132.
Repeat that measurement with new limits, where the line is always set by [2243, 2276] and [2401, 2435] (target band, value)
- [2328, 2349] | 2.4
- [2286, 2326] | -4.3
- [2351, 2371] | 7.1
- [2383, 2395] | -0.5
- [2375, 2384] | 0.2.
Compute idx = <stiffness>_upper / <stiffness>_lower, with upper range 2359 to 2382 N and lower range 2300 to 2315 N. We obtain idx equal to 0.76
